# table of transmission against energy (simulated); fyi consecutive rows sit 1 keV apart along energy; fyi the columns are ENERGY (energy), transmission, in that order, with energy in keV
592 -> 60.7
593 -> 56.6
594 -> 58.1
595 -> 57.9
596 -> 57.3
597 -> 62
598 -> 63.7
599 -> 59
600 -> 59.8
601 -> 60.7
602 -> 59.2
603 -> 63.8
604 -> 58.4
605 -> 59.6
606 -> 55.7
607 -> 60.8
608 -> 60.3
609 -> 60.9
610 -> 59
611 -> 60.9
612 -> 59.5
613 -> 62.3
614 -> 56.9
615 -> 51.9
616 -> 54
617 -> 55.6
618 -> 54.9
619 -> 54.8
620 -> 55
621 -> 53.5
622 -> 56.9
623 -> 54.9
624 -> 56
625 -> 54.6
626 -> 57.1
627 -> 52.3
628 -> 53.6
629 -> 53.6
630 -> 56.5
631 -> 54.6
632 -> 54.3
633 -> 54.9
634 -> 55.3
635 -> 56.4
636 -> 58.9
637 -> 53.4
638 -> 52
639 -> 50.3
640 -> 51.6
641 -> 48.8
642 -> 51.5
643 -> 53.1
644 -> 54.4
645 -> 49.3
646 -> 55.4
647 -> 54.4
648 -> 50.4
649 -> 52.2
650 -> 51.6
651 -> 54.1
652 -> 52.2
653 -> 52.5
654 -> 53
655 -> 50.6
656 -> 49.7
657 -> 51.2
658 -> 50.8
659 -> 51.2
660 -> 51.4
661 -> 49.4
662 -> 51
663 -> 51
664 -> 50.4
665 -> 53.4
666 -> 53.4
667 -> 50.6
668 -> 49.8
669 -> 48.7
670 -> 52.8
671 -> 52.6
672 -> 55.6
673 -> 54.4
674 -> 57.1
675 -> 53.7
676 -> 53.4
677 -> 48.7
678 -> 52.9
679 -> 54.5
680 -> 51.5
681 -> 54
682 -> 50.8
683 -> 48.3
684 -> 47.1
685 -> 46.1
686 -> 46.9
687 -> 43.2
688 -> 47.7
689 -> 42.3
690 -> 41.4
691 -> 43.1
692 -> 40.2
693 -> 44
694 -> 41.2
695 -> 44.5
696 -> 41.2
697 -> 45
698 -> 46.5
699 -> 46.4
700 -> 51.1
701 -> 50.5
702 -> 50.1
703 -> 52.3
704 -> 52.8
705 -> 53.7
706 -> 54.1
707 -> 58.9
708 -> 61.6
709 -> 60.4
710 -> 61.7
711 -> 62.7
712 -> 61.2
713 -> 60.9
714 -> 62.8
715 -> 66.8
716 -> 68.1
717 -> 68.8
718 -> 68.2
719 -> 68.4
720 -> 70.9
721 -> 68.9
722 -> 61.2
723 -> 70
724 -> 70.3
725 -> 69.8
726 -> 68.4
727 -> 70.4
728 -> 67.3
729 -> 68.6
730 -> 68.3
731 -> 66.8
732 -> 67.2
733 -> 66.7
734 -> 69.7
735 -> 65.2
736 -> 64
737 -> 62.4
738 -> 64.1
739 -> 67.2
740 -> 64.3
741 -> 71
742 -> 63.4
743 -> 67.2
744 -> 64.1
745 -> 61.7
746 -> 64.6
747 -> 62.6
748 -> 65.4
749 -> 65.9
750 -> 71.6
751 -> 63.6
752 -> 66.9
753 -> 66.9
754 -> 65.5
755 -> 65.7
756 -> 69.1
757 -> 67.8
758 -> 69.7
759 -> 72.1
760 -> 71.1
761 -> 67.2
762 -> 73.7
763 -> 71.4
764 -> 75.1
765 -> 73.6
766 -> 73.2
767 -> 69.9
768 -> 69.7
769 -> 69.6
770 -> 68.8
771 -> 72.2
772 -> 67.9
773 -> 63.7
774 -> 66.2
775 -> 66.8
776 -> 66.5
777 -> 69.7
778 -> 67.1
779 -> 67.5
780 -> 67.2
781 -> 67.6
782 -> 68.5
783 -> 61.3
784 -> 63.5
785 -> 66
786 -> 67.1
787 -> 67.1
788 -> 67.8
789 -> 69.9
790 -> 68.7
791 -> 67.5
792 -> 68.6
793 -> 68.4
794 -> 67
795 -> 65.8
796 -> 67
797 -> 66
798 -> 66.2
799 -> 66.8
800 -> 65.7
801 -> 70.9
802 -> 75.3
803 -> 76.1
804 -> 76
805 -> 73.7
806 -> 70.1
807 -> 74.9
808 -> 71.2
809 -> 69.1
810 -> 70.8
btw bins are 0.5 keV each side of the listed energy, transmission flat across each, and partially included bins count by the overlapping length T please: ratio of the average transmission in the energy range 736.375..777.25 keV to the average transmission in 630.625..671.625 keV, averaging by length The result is 1.30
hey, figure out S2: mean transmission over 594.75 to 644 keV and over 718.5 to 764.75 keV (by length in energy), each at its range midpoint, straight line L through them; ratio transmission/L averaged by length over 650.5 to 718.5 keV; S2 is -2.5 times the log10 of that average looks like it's 0.19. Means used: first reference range 56.5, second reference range 67.5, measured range 52.2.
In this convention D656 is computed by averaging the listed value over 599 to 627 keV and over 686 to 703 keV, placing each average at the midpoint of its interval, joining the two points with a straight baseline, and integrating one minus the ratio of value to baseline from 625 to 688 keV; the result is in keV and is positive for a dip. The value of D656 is -1.6 keV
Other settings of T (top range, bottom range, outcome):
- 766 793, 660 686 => 1.31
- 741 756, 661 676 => 1.25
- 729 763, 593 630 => 1.16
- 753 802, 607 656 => 1.25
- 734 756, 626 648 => 1.22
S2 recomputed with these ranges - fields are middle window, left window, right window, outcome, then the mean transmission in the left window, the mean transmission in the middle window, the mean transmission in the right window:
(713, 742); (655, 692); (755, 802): -0.13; 50.1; 67.2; 68.4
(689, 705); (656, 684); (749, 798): 0.21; 51.8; 46.1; 68.2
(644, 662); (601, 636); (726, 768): 0.15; 56.8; 51.8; 67.6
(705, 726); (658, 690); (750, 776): -0.09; 50.6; 64.6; 69.1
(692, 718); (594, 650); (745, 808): 0.15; 56.1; 54.7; 68.5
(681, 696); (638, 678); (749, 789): 0.25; 52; 45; 68.3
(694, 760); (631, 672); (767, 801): -0.03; 52.3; 62.9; 67.3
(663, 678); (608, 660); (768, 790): 0.10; 54.2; 52.4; 67.3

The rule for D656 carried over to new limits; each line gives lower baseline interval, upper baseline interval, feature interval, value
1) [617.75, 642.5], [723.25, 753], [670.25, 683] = 1.4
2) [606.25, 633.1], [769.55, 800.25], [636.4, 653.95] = 1.7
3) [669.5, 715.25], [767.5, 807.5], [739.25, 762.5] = -1.9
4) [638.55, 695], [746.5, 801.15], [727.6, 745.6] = -1.2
